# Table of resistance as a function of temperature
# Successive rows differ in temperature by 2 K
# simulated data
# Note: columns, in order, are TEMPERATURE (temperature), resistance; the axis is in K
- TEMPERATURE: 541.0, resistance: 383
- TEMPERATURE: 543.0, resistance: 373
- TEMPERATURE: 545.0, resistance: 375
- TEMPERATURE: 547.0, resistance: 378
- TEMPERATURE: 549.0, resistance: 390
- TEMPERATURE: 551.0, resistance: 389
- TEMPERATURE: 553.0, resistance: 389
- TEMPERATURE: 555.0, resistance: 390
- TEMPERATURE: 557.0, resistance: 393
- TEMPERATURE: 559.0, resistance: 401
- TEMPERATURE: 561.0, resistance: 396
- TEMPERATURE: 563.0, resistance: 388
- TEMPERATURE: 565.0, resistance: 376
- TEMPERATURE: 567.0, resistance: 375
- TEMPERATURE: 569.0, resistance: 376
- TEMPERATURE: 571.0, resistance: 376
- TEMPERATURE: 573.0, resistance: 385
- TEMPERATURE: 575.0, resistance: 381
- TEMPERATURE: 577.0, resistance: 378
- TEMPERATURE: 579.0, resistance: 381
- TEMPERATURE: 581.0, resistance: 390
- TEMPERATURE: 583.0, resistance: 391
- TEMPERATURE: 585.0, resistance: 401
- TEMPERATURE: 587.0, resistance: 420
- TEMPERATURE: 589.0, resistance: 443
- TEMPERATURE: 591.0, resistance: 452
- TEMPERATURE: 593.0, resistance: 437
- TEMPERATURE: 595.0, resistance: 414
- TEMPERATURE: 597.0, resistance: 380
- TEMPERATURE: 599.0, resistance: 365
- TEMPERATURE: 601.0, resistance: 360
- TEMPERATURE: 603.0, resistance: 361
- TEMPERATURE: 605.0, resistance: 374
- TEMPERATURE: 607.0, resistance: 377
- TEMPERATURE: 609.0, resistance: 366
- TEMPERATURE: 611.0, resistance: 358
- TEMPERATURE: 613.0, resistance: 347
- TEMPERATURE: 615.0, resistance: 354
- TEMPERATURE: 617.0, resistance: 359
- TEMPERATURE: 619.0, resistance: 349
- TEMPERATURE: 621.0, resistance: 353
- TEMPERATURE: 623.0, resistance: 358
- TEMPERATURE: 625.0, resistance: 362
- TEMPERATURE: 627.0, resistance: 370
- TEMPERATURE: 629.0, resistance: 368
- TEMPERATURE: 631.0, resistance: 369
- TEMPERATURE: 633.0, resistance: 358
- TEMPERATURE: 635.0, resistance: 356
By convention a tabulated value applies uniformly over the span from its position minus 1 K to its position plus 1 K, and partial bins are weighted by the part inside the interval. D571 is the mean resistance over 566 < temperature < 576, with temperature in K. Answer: 379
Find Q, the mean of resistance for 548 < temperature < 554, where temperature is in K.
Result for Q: 389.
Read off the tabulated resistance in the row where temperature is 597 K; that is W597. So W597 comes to 380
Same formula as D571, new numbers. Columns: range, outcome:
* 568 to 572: 376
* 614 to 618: 356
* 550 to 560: 392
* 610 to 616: 353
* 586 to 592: 438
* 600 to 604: 360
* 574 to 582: 382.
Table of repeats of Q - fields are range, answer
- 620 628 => 361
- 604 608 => 376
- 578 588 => 397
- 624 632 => 367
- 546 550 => 384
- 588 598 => 425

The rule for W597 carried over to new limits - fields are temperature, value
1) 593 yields 437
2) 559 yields 401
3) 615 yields 354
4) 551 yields 389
